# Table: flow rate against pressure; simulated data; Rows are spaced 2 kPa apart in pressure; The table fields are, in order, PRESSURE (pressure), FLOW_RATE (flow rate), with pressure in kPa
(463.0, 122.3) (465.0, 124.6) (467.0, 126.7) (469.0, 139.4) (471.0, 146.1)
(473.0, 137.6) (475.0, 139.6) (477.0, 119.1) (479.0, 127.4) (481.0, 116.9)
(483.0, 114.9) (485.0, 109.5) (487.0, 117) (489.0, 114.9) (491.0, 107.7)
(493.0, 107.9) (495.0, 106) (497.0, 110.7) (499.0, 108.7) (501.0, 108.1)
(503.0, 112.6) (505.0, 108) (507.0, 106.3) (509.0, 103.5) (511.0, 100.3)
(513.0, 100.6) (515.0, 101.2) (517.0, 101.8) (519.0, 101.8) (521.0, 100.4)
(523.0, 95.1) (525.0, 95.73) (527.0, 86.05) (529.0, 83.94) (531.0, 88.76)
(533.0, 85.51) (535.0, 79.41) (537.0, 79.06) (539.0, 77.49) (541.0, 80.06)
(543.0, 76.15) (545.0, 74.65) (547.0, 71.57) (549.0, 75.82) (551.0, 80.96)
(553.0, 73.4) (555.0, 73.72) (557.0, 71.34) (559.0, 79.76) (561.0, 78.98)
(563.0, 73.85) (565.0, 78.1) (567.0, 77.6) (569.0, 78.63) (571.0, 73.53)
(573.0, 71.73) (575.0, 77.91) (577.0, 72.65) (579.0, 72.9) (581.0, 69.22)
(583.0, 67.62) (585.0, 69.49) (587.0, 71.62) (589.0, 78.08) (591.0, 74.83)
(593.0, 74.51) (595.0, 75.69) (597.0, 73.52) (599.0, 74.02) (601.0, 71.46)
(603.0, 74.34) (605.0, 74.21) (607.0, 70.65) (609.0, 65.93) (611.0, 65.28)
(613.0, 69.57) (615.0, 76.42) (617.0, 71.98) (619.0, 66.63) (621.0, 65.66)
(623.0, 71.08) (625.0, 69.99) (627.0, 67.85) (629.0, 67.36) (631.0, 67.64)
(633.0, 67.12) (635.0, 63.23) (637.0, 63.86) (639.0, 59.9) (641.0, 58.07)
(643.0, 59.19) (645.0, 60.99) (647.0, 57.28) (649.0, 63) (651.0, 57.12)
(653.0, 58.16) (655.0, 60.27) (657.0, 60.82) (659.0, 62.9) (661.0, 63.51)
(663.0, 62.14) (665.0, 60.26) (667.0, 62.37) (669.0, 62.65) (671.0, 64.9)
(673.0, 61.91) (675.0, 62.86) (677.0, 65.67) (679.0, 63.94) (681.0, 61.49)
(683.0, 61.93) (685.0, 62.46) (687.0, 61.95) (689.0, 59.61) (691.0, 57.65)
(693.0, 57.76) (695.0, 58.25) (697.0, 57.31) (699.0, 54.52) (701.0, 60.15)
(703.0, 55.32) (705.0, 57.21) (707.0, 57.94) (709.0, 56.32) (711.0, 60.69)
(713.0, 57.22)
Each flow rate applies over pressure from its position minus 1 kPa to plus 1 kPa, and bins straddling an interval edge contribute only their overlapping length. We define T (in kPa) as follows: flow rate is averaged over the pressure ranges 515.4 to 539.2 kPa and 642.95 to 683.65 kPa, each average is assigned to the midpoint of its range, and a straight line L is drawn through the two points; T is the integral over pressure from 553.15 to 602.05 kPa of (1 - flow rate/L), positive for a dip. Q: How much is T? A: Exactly 3.3 kPa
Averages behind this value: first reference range 90.3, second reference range 61.6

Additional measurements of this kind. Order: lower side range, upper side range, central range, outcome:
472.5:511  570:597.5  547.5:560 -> 1.5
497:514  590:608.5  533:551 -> 3.1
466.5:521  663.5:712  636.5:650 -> 2.3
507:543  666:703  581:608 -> 1.8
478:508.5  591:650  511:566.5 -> 7.0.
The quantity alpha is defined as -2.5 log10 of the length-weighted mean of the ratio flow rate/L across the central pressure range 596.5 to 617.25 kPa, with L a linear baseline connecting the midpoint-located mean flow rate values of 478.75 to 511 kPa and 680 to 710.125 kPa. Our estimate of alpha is 0.14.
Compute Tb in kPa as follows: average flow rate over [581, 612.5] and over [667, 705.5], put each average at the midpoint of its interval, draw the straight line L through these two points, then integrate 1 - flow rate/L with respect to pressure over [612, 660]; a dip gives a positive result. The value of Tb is 1.8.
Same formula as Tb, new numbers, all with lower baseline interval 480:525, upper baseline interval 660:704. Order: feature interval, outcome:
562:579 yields 2.66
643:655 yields 1.71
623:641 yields 1.94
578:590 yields 2.01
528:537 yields 1.39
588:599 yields 1.09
